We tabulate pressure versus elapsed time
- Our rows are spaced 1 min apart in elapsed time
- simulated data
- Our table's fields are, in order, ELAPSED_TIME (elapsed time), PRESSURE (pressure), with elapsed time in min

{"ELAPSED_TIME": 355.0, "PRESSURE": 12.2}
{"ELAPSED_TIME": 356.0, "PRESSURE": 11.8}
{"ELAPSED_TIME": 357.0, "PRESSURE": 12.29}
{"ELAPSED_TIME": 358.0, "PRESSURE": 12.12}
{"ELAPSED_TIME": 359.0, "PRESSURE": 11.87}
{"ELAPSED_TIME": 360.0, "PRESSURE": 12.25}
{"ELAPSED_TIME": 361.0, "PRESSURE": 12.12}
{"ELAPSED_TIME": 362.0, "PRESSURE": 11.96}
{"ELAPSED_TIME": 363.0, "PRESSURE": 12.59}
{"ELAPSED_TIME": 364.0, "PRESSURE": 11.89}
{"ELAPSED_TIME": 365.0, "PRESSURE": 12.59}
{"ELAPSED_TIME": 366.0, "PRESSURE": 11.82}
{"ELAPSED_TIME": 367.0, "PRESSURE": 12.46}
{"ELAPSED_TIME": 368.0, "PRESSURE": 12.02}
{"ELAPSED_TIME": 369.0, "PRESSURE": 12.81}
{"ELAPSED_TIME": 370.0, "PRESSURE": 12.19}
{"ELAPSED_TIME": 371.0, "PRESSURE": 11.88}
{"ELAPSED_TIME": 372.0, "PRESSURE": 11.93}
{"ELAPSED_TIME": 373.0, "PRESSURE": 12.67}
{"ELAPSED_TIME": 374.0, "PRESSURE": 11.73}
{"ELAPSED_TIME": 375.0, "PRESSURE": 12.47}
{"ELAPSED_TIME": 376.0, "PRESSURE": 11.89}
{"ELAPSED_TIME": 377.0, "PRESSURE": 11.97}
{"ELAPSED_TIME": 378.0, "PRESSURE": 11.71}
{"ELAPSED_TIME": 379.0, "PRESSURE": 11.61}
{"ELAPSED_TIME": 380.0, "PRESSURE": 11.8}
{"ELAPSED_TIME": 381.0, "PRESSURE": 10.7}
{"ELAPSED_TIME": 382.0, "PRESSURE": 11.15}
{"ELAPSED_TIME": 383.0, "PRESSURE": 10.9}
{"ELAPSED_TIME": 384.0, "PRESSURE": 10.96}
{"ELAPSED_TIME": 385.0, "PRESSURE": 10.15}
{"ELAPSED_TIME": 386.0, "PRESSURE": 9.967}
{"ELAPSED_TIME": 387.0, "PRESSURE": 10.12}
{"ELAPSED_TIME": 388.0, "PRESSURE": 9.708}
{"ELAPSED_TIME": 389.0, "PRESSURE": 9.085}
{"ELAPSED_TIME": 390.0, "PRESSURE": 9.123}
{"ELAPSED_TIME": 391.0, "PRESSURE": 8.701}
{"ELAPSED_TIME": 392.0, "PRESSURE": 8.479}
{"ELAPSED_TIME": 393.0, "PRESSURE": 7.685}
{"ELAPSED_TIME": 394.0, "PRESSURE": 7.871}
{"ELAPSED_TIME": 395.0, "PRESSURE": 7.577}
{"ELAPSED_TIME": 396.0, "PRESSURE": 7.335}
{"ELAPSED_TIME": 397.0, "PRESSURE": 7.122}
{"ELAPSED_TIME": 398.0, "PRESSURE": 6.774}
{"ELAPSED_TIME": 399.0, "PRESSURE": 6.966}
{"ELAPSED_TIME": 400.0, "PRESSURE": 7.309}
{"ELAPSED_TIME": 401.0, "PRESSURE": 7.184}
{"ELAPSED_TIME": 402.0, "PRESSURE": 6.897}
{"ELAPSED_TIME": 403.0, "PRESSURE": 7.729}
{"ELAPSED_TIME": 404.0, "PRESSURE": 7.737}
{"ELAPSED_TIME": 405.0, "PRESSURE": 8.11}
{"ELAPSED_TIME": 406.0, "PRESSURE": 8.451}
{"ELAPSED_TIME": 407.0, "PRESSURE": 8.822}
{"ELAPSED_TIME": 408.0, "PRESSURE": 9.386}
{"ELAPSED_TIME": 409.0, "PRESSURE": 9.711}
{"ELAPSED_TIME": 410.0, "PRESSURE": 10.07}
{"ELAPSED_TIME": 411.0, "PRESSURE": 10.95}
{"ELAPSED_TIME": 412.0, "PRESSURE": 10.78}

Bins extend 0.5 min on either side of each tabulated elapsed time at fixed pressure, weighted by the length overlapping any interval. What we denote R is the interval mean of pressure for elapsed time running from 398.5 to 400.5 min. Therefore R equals 7.14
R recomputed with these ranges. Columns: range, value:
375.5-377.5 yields 11.9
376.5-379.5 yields 11.8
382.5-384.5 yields 10.9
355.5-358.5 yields 12.1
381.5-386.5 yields 10.6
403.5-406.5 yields 8.1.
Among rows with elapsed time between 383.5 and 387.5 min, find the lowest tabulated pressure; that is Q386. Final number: 9.967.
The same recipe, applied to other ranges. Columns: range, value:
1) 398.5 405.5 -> 6.897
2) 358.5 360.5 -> 11.87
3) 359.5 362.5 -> 11.96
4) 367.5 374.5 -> 11.73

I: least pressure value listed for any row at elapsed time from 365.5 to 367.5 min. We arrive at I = 11.82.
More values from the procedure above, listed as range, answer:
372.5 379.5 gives 11.61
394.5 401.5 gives 6.774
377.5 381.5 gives 10.7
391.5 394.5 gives 7.685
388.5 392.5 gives 8.479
